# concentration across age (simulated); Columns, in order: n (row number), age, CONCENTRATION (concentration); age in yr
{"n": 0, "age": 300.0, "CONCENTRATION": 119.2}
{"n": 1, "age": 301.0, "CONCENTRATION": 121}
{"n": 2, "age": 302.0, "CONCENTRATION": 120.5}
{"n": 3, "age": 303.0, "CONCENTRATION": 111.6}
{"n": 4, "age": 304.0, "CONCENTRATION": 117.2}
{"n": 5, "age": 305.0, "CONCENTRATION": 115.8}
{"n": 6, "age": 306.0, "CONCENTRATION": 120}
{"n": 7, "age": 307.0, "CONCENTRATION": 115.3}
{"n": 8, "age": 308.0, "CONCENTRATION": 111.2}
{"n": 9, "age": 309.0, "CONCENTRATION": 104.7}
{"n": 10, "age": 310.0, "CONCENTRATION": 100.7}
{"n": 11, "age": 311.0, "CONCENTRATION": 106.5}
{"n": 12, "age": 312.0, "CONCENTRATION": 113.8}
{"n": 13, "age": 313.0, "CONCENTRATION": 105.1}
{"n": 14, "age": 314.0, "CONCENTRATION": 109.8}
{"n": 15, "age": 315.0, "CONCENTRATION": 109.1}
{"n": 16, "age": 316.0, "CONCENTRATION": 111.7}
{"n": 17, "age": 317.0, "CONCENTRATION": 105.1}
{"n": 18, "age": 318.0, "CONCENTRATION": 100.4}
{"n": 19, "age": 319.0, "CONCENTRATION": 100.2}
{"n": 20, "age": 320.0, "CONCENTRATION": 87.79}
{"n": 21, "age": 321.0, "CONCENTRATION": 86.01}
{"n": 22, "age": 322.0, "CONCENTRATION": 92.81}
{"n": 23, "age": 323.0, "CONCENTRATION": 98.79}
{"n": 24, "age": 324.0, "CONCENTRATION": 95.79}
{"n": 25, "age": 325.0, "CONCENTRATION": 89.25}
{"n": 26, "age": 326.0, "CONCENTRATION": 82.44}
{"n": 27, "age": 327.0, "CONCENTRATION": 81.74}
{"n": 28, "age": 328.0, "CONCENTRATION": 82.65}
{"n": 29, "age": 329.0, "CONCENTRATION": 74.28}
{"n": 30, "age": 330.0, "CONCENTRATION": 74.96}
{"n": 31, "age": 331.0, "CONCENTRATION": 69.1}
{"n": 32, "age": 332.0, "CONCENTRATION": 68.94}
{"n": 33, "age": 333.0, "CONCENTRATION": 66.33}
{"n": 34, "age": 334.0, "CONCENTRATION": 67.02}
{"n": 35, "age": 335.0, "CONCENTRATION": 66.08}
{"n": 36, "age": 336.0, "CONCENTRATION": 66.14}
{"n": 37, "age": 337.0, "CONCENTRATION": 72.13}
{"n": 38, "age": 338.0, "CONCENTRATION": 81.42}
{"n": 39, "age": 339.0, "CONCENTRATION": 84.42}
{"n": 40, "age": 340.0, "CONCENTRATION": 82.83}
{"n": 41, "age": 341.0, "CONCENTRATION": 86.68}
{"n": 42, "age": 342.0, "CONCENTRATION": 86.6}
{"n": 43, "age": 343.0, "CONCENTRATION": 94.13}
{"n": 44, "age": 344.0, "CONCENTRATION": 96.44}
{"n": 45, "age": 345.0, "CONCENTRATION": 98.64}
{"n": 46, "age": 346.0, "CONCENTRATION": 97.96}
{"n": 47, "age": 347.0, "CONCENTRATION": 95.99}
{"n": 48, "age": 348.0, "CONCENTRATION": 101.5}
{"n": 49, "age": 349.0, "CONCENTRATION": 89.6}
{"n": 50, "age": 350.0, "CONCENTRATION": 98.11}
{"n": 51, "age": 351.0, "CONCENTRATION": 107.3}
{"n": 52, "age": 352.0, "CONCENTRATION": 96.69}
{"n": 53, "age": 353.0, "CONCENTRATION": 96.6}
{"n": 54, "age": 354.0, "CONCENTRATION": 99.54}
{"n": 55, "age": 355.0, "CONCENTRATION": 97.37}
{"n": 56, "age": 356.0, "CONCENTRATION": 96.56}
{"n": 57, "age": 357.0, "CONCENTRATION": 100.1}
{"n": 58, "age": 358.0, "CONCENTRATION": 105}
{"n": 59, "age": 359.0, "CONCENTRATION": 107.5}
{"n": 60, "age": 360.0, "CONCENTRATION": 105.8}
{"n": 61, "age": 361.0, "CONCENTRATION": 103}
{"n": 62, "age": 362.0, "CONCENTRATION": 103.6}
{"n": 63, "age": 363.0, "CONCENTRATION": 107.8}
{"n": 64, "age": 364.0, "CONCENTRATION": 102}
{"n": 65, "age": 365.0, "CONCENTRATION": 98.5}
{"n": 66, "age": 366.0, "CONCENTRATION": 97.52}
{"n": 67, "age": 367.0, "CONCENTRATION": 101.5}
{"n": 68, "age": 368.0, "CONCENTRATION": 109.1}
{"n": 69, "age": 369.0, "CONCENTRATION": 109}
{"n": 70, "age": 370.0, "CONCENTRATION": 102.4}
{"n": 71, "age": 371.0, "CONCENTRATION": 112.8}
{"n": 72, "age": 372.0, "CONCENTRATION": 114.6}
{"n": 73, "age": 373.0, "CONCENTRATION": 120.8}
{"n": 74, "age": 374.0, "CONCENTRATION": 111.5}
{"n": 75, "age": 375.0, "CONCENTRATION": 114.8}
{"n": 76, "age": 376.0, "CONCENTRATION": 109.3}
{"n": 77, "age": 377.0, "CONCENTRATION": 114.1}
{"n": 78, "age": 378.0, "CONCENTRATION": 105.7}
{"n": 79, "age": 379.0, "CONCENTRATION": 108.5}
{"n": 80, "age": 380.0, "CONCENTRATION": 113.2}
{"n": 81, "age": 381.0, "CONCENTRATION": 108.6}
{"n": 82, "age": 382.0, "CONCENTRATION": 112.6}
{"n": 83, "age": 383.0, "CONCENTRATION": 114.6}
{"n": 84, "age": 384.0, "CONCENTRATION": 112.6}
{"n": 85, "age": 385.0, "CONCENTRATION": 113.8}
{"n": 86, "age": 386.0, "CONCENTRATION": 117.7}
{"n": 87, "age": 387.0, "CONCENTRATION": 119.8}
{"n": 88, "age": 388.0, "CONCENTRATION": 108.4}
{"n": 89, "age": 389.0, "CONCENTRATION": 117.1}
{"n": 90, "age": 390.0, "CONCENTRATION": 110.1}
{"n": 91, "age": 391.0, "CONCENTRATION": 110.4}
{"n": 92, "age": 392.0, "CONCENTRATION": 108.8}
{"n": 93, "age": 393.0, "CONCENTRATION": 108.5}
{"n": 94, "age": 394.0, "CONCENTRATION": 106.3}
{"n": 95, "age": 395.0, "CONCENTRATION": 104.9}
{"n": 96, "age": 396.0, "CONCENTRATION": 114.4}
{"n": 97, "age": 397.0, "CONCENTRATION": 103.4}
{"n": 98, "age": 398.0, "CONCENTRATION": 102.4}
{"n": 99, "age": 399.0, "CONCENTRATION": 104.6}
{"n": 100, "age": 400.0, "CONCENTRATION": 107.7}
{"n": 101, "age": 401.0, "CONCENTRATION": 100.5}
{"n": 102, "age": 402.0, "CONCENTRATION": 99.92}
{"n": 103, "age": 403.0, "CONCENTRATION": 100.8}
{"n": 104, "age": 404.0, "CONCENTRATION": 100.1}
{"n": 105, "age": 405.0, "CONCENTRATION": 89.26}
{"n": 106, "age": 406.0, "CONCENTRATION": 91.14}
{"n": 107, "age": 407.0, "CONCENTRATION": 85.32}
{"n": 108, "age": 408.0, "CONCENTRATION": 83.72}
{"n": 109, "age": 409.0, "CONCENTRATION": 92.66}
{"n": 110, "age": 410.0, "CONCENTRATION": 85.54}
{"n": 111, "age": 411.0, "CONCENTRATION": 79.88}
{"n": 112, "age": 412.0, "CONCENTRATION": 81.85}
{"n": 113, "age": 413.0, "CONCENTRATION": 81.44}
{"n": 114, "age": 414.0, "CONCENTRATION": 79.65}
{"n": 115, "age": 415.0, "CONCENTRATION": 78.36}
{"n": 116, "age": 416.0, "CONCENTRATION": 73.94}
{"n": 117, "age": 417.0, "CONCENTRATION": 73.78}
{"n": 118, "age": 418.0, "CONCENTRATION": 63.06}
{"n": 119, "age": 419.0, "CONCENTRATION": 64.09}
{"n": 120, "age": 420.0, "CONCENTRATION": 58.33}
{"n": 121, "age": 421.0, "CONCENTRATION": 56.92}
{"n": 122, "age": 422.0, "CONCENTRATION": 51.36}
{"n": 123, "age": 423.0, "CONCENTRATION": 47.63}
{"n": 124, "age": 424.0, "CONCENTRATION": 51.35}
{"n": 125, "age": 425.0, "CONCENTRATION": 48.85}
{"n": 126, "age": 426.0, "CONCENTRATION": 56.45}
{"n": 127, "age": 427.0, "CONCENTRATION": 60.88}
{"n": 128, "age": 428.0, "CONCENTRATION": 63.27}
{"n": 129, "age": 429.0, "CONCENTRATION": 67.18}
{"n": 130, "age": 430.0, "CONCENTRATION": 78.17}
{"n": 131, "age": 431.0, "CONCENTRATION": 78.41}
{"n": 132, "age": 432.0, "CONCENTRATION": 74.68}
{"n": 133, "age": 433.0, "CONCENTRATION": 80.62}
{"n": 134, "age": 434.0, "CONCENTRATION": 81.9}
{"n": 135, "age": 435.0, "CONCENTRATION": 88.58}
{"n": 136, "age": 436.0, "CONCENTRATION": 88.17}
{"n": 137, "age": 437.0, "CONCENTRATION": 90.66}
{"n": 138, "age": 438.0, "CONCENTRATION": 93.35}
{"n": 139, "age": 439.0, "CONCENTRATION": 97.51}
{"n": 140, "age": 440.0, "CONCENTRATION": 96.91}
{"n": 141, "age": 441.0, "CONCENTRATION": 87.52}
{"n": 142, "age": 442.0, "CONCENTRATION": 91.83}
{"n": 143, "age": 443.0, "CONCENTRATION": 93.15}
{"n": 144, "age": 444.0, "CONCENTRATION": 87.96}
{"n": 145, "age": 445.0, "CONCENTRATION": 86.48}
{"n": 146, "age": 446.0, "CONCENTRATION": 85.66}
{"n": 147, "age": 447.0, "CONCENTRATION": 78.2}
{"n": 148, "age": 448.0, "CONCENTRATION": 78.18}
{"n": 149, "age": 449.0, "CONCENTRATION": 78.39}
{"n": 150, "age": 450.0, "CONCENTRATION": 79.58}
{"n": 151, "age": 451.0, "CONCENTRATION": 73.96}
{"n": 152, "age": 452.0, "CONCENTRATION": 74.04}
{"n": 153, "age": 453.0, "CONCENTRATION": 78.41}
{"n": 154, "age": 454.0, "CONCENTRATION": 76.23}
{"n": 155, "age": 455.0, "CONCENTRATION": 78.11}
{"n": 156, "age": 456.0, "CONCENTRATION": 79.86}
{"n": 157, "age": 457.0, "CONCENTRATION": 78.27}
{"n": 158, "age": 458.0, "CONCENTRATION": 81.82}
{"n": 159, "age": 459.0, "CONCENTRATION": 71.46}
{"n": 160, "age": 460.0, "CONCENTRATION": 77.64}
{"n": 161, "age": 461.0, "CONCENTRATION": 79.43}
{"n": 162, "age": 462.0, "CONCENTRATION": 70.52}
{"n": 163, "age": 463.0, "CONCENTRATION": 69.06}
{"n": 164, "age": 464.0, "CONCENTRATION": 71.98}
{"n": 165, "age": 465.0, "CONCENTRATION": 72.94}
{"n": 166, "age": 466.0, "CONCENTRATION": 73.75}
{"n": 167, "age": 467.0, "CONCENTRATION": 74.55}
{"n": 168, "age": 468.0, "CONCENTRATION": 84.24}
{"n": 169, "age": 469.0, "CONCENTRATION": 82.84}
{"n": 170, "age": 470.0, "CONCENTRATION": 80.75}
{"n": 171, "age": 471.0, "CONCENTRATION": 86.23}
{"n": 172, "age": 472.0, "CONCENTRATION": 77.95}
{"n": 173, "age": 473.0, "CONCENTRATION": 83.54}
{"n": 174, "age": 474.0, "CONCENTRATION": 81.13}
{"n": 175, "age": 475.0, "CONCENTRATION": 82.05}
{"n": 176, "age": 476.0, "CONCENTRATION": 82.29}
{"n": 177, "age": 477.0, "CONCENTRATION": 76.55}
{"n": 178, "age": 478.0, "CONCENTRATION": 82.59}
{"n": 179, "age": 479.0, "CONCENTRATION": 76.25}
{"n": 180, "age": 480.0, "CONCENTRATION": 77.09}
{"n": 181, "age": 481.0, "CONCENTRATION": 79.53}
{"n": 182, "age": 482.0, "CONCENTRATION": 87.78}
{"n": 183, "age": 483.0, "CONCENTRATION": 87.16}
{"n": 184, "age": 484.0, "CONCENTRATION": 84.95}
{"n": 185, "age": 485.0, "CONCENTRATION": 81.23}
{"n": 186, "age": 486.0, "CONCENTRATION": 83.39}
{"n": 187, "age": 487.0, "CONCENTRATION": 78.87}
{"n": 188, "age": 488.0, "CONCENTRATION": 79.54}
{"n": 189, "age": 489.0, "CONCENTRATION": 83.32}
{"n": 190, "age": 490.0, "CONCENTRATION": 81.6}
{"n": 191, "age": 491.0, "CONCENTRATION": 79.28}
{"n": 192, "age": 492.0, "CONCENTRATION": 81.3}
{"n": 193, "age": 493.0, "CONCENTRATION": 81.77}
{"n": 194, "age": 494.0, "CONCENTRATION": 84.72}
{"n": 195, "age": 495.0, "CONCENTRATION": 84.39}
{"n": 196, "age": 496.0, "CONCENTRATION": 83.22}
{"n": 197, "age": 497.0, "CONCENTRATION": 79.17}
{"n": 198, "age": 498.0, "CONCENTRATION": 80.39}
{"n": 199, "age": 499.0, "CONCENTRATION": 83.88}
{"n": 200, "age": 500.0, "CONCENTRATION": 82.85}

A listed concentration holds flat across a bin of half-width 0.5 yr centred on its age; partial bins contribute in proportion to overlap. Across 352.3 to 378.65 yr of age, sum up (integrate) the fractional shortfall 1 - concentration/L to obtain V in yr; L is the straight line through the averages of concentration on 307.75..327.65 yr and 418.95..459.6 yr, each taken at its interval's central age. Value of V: -4.51 yr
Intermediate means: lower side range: 99.4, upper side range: 76.1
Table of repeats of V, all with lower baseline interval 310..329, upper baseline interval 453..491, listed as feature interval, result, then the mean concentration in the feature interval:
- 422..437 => 2.68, 69.1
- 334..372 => -1.19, 96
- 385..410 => -4.36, 104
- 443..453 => 0.16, 80.8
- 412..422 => 1.89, 69.6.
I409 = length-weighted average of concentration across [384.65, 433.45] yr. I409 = 86.4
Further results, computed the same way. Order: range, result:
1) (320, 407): 98.6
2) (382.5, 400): 110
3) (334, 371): 95.6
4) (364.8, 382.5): 109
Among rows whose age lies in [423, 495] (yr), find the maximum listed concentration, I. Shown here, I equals 97.51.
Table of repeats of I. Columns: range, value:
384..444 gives 119.8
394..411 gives 114.4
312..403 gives 120.8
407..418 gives 92.66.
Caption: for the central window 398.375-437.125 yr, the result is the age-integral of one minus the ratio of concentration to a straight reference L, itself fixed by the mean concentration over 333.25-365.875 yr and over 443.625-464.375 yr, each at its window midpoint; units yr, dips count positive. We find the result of 2.5 yr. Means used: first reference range 93.4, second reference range 77.8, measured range 77.9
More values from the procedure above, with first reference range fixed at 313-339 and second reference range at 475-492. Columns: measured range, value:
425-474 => 1.81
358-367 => -1.94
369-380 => -3.50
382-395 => -4.32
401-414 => -0.90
